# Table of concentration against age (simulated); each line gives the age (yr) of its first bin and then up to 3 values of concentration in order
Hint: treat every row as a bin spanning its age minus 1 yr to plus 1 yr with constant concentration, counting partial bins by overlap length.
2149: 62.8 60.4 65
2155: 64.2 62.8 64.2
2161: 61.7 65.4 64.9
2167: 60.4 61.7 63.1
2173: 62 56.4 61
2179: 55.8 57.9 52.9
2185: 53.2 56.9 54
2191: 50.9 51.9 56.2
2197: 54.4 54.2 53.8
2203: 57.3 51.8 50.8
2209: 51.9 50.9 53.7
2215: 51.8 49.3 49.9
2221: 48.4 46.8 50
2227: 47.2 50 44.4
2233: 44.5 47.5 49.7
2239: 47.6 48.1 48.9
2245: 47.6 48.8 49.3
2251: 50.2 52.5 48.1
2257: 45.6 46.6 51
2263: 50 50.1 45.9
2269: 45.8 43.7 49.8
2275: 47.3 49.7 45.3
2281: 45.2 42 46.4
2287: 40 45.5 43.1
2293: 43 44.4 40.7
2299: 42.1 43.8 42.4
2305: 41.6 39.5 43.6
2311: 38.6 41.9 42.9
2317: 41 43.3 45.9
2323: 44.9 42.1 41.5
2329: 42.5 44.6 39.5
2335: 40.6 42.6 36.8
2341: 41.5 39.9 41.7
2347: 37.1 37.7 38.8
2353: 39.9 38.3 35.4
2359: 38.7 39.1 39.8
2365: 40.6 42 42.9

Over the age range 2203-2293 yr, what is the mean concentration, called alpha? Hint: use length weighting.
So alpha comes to 48.1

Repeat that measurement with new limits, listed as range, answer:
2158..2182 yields 61.2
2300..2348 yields 41.7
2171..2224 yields 53.8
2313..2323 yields 43.3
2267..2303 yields 44.6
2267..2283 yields 46.3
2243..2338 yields 44.8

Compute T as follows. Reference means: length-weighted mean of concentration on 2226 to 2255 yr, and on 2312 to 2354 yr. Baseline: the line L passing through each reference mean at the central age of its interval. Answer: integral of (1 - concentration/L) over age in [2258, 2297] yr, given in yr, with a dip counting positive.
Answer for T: -0.3 yr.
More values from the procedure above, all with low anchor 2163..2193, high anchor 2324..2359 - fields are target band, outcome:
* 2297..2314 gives 0.90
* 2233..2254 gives 0.81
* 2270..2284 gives 0.28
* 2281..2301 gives 1.04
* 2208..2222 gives 0.80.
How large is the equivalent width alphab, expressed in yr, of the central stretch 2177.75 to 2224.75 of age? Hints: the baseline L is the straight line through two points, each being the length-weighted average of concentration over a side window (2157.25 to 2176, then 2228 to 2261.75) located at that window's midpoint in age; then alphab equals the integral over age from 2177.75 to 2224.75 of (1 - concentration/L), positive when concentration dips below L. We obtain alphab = 2.7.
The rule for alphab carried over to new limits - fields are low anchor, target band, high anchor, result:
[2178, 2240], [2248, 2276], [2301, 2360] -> -0.84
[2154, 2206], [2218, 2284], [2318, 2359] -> 3.16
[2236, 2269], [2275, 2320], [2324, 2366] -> 1.35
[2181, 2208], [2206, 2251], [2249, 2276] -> 1.82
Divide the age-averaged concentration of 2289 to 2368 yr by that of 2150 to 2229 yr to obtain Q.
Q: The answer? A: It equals 0.74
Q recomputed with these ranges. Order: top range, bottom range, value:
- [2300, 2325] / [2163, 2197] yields 0.74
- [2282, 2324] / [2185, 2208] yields 0.79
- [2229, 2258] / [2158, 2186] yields 0.80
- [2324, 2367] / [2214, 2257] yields 0.82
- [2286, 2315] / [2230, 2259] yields 0.88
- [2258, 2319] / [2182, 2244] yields 0.87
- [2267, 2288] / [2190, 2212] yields 0.86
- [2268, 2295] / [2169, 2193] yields 0.80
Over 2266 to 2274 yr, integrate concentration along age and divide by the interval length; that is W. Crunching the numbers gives 46.3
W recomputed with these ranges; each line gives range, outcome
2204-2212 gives 51.3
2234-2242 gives 48.2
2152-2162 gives 63.6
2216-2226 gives 48.9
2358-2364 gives 39.2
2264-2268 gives 48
